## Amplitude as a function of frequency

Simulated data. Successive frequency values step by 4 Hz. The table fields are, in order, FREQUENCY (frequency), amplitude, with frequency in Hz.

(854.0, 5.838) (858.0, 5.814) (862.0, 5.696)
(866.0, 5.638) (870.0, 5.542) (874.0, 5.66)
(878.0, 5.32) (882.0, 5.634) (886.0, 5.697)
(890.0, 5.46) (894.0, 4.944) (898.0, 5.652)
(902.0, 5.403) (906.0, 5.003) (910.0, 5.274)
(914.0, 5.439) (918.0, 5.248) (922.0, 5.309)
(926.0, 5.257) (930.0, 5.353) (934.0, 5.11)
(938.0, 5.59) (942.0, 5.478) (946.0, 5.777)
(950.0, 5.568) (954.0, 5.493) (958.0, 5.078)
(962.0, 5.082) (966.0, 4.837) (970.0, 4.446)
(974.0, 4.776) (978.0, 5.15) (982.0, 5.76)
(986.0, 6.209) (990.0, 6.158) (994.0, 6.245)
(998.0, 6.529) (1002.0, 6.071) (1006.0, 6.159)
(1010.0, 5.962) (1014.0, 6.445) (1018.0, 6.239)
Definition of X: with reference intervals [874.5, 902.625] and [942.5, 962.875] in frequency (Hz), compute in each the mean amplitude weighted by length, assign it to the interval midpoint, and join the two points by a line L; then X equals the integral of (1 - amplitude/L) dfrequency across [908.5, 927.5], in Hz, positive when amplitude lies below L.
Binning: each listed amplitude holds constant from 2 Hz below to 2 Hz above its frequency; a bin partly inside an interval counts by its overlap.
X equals 0.47 Hz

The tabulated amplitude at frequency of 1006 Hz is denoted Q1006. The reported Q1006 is 6.159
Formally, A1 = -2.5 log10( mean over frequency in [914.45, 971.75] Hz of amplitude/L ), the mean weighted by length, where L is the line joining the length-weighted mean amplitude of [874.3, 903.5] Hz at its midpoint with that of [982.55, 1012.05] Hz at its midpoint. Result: 0.11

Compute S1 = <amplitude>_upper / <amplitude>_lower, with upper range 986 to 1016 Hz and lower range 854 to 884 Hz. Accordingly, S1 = 1.11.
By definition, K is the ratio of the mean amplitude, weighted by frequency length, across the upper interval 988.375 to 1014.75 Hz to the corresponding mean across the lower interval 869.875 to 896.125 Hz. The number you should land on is 1.1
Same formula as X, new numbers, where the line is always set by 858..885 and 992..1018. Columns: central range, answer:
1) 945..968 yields 2.8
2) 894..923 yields 2.4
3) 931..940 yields 0.8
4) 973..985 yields 1.5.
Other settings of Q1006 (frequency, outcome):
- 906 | 5.003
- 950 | 5.568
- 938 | 5.59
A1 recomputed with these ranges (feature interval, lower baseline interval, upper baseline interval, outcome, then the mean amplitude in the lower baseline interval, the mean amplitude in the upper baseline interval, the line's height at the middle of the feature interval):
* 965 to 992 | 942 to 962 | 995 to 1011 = 0.10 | 5.44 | 6.2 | 5.83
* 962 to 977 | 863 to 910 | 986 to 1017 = 0.25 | 5.45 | 6.22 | 6.01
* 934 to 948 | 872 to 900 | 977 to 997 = 0.04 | 5.48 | 5.97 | 5.75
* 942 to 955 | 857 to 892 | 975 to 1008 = 0.05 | 5.6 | 6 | 5.85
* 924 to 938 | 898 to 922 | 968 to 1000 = 0.02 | 5.31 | 5.66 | 5.41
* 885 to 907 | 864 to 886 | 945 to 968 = 0.03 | 5.57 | 5.29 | 5.5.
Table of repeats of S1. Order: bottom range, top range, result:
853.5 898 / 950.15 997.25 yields 0.97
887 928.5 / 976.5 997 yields 1.12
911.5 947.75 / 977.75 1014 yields 1.13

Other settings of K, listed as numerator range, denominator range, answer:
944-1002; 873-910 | 1.02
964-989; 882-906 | 0.97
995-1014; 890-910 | 1.18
